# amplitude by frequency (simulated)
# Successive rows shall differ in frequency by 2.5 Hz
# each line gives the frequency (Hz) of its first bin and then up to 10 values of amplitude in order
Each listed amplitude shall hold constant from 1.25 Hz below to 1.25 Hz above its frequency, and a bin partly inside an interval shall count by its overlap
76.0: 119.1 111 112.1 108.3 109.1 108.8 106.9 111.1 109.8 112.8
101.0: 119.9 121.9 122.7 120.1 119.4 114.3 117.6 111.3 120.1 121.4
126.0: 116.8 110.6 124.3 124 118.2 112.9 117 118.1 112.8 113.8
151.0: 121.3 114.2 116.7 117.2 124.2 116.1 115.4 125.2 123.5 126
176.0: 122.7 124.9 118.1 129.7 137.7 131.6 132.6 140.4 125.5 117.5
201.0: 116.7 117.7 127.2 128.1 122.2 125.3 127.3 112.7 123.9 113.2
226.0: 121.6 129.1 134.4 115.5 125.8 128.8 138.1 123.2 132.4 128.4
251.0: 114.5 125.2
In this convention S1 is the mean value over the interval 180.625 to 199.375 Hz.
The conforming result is 130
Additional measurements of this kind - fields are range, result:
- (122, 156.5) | 117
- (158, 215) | 125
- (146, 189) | 122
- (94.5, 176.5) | 118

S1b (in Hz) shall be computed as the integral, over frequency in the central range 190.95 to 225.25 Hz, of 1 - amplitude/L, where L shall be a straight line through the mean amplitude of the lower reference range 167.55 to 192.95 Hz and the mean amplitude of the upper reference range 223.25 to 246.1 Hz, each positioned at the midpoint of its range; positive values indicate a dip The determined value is 1.0 Hz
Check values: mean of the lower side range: 128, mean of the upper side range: 126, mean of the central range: 123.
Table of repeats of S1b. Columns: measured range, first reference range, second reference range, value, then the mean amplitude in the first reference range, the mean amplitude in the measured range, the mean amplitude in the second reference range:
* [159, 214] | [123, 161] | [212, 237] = -2.0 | 117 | 125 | 123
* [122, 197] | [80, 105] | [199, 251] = -2.2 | 112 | 122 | 124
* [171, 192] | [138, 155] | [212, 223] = -1.6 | 116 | 128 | 122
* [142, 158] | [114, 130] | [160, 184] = 0.5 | 116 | 116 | 122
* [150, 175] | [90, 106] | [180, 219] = 0.4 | 115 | 120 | 126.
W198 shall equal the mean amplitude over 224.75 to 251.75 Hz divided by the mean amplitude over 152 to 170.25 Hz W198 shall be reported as 1.07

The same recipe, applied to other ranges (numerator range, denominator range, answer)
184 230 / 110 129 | 1.07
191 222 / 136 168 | 1.06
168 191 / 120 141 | 1.07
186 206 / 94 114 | 1.08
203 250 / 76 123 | 1.09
